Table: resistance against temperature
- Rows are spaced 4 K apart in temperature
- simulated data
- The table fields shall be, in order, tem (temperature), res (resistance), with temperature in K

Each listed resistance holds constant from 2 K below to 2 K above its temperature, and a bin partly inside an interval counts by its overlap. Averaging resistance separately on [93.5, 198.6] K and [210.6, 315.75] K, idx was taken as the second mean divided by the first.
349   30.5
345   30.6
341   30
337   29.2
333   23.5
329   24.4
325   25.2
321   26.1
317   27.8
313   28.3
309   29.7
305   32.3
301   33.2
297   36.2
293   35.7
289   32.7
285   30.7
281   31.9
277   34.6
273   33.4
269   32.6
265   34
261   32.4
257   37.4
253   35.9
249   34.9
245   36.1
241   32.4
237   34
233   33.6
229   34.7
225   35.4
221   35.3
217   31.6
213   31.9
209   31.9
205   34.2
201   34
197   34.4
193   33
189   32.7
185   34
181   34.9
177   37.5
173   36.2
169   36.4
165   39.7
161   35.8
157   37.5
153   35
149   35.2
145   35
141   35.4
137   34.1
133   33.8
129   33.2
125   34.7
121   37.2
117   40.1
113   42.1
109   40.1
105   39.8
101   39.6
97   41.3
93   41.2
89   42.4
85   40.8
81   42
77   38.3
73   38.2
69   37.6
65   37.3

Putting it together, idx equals 0.91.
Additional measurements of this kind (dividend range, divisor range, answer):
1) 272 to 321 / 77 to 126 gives 0.80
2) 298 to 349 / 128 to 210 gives 0.82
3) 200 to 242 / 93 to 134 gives 0.87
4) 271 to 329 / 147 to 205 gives 0.88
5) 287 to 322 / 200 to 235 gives 0.94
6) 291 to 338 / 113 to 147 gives 0.82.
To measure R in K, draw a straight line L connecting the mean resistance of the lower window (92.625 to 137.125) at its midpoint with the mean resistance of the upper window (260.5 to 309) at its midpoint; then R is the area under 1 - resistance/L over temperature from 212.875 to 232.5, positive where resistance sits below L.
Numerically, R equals 0.59 K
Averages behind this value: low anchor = 38.2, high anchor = 33.2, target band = 33.9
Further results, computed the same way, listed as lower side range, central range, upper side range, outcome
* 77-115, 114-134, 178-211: 1.4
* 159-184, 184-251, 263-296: 2.7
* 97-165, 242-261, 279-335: -2.0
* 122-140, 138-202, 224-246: -2.2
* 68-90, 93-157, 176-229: 0.7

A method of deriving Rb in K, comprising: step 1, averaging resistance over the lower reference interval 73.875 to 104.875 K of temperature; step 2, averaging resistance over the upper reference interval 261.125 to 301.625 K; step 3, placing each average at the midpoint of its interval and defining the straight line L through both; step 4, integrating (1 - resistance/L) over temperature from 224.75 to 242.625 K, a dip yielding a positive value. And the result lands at 0.7 K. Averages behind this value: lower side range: 40.6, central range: 33.9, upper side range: 33.5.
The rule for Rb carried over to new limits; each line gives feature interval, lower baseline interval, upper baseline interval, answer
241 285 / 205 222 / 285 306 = -0.9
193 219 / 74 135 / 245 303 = 2.2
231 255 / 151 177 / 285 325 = -0.7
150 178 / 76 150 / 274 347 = -0.5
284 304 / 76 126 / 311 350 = -2.9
